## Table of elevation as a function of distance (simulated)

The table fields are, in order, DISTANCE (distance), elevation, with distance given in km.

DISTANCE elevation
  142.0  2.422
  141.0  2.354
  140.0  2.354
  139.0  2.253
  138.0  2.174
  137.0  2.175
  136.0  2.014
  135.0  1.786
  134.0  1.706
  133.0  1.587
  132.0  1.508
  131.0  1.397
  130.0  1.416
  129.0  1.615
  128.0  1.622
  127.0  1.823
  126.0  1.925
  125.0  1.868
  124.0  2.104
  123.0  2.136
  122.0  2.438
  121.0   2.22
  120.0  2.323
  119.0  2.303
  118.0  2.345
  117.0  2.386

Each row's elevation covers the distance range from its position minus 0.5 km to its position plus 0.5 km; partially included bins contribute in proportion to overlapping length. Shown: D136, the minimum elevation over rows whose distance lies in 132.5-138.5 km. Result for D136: 1.587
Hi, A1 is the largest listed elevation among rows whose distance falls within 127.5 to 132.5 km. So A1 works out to 1.622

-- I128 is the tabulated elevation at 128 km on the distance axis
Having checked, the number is 1.622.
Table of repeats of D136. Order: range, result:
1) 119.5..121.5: 2.22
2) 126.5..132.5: 1.397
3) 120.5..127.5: 1.823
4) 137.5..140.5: 2.174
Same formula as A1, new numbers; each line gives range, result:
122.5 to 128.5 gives 2.136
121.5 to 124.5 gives 2.438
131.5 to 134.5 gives 1.706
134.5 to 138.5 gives 2.175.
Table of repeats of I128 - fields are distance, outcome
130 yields 1.416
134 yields 1.706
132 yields 1.508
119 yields 2.303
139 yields 2.253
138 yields 2.174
